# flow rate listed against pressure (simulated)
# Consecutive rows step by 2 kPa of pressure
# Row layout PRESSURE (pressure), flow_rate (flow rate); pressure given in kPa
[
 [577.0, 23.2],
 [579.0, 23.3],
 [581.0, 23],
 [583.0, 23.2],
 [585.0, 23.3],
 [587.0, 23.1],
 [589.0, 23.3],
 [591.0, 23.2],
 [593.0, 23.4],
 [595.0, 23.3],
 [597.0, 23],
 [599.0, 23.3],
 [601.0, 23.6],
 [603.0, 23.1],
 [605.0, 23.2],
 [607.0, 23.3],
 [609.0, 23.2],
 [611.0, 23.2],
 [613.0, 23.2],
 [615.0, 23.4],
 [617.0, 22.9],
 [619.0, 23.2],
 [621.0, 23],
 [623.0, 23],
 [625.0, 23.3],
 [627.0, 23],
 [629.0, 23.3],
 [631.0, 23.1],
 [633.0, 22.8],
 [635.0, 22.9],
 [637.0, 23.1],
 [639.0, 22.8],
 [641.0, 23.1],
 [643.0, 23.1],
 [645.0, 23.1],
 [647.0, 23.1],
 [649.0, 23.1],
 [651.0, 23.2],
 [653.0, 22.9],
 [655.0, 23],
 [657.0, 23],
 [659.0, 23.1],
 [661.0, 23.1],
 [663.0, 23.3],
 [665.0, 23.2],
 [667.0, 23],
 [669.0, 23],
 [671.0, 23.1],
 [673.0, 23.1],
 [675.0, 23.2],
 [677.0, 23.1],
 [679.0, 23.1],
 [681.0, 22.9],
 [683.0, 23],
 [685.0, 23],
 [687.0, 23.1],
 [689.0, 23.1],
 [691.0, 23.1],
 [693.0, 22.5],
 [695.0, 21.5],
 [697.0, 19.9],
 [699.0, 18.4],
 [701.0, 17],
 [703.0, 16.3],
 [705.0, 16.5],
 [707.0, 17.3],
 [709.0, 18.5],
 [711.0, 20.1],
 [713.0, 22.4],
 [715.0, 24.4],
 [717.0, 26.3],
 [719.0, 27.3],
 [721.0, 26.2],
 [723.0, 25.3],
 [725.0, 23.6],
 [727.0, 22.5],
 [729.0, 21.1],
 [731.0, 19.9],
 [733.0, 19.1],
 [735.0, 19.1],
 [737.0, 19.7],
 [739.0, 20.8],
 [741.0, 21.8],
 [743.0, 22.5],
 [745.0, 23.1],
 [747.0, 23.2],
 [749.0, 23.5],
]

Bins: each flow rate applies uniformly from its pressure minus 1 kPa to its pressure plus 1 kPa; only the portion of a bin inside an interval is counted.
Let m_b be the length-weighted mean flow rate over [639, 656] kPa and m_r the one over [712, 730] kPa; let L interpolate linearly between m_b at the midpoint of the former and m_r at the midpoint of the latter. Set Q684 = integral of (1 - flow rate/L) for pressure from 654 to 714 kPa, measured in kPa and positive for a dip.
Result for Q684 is 5.2 kPa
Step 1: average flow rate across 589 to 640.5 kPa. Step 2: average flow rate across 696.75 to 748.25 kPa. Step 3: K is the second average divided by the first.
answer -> 0.92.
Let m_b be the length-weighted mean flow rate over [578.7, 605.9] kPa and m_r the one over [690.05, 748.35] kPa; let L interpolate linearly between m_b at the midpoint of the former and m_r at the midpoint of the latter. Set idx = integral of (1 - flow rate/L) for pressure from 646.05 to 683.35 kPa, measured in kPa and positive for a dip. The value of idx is -1.53 kPa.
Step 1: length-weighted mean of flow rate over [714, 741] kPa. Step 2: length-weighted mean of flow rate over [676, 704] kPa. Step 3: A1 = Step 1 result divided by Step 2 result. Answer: 1.1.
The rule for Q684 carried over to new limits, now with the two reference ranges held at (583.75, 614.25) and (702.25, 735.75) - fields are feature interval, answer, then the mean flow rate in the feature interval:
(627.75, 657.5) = -0.5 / 23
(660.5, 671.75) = -0.4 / 23.1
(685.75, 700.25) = 0.2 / 21.6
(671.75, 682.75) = -0.5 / 23.1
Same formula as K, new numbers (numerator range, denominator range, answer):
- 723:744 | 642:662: 0.92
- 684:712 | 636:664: 0.87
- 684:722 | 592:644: 0.93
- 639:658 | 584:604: 0.99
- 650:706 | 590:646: 0.95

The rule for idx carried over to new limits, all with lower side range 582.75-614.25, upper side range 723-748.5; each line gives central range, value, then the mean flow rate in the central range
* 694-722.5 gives 1.2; 20.9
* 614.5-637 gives -0.2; 23.1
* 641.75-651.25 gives -0.2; 23.1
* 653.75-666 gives -0.3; 23.1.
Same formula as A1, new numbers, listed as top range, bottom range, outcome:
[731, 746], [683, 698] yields 0.93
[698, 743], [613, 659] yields 0.91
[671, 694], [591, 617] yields 0.99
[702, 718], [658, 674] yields 0.88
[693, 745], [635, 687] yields 0.92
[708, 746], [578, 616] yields 0.96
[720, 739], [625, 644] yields 0.95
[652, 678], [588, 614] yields 0.99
